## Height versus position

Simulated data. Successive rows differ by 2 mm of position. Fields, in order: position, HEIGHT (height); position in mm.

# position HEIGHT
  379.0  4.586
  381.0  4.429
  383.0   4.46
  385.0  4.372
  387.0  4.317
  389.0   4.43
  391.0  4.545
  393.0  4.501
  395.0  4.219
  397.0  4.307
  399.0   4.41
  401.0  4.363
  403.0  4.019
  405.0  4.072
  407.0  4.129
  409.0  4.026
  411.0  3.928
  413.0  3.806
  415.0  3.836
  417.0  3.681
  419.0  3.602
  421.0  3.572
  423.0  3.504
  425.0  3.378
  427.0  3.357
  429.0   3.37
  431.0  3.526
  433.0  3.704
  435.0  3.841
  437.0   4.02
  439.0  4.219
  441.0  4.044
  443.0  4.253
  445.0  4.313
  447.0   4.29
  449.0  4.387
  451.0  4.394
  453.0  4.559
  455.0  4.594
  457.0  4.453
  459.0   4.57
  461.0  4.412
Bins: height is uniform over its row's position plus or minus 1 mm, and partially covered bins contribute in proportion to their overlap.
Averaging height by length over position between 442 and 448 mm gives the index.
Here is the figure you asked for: 4.29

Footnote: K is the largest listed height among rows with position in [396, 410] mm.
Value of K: 4.41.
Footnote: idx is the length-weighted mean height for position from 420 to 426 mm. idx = 3.48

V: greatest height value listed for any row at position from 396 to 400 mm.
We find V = 4.41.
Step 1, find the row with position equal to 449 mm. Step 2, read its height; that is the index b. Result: 4.387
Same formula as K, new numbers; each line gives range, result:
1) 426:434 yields 3.704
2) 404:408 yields 4.129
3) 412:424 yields 3.836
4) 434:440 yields 4.219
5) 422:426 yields 3.504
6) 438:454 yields 4.559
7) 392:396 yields 4.501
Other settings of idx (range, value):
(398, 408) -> 4.2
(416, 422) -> 3.62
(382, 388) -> 4.38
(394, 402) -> 4.32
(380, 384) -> 4.44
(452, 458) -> 4.54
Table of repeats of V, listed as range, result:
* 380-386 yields 4.46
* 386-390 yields 4.43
